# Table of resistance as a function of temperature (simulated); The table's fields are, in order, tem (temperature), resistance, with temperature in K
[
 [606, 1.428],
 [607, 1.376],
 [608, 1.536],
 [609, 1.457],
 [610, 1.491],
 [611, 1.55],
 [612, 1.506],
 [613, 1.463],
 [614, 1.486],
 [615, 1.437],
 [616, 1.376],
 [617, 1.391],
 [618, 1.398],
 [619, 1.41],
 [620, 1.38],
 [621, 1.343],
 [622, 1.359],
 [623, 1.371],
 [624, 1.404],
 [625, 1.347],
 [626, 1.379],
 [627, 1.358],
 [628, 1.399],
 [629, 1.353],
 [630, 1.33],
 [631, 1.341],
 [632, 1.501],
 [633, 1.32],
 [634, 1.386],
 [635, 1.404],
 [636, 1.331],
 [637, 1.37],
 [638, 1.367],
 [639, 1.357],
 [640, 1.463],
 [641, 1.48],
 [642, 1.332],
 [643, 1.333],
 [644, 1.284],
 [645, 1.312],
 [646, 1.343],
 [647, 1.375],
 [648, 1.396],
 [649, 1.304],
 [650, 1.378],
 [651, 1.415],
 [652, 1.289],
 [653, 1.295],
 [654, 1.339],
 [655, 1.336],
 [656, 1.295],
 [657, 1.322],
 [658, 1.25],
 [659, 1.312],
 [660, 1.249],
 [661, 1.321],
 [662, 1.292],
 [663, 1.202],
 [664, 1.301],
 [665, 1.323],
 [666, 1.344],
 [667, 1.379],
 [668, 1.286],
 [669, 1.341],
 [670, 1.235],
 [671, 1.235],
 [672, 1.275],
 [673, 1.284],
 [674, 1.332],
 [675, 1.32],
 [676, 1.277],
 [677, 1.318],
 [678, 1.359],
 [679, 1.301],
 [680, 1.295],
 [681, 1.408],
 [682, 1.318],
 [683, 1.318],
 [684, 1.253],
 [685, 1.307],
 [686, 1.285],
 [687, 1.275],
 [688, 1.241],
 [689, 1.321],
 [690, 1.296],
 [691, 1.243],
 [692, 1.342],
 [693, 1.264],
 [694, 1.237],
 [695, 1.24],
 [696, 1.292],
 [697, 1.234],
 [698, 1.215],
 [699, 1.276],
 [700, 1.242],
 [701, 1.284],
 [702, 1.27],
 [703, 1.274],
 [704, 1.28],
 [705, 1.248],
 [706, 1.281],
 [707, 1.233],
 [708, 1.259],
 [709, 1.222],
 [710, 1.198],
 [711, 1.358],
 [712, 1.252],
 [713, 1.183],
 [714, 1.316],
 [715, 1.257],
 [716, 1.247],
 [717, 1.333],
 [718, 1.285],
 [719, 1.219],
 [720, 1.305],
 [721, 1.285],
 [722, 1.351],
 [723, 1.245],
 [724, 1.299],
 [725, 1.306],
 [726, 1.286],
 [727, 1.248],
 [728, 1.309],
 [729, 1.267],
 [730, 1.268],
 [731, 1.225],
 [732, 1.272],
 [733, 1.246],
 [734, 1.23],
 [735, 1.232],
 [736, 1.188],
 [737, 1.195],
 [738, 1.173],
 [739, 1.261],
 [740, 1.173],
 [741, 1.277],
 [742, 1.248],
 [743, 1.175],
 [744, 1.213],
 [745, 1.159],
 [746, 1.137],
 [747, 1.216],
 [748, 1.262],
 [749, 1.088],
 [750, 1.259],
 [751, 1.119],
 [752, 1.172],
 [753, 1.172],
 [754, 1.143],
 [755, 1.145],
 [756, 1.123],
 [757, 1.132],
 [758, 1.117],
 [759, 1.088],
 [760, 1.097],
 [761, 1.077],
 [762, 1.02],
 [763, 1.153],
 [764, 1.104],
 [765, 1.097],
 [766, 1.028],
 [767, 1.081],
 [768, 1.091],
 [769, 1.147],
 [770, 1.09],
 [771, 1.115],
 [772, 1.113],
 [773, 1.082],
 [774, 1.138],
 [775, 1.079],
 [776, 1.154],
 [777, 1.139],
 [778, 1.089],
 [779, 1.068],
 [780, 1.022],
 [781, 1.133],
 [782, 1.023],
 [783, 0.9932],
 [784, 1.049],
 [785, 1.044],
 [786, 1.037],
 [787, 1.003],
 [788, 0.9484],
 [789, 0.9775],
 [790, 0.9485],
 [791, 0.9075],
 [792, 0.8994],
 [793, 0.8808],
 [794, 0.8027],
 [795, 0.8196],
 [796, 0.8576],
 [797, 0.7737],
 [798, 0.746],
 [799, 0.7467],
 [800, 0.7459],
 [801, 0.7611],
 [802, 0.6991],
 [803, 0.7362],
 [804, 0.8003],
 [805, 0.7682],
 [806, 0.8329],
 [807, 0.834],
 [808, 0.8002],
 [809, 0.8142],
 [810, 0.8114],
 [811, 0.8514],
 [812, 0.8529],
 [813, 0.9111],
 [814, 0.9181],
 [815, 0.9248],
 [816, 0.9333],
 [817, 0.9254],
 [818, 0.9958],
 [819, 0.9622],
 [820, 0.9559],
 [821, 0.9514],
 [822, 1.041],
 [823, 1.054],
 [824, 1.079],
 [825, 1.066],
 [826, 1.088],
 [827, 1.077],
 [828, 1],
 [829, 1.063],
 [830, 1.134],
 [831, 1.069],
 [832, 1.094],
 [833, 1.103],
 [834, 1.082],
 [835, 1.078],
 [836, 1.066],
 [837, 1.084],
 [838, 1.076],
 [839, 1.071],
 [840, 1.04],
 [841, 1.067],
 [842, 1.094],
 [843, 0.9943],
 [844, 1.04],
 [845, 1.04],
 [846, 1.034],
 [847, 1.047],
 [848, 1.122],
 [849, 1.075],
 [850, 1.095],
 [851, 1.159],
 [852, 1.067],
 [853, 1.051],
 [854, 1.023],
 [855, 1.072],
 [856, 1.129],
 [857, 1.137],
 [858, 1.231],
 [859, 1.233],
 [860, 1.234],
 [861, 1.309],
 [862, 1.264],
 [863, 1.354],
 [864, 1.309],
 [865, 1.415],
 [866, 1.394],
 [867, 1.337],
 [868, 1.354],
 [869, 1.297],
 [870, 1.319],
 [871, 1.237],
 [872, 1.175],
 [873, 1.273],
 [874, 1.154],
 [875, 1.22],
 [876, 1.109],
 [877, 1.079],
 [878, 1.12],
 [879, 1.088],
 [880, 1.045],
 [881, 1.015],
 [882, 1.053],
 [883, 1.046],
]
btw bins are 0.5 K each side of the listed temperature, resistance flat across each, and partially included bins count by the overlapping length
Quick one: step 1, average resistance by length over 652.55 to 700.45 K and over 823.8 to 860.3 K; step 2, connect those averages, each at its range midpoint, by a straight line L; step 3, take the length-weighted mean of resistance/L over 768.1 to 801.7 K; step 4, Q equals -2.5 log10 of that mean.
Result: 0.18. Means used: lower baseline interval 1.29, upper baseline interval 1.09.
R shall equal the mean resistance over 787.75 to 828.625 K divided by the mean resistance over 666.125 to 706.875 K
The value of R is 0.69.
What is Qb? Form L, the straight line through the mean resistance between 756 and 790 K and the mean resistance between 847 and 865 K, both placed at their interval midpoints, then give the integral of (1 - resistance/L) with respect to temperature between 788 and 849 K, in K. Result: 9.7 K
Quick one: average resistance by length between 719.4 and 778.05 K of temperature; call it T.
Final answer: 1.18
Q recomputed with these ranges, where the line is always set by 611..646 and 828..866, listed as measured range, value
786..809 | 0.379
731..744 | 0.030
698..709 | 0.031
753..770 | 0.115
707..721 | 0.017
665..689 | 0.020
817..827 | 0.135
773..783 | 0.113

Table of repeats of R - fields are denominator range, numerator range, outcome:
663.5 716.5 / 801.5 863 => 0.80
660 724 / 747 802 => 0.81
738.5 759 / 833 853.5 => 0.91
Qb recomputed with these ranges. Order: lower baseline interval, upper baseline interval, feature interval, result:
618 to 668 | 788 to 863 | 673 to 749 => -3.1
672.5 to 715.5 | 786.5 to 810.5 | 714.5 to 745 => -3.5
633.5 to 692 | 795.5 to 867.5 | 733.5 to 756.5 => -0.3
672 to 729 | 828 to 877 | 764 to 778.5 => 1.4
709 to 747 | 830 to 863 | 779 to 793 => 2.2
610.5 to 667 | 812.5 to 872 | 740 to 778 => 2.4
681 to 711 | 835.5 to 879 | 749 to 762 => 1.1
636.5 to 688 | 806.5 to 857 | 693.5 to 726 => -0.8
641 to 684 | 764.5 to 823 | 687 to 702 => -0.5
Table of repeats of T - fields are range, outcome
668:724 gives 1.28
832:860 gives 1.09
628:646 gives 1.37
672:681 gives 1.31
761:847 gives 0.987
